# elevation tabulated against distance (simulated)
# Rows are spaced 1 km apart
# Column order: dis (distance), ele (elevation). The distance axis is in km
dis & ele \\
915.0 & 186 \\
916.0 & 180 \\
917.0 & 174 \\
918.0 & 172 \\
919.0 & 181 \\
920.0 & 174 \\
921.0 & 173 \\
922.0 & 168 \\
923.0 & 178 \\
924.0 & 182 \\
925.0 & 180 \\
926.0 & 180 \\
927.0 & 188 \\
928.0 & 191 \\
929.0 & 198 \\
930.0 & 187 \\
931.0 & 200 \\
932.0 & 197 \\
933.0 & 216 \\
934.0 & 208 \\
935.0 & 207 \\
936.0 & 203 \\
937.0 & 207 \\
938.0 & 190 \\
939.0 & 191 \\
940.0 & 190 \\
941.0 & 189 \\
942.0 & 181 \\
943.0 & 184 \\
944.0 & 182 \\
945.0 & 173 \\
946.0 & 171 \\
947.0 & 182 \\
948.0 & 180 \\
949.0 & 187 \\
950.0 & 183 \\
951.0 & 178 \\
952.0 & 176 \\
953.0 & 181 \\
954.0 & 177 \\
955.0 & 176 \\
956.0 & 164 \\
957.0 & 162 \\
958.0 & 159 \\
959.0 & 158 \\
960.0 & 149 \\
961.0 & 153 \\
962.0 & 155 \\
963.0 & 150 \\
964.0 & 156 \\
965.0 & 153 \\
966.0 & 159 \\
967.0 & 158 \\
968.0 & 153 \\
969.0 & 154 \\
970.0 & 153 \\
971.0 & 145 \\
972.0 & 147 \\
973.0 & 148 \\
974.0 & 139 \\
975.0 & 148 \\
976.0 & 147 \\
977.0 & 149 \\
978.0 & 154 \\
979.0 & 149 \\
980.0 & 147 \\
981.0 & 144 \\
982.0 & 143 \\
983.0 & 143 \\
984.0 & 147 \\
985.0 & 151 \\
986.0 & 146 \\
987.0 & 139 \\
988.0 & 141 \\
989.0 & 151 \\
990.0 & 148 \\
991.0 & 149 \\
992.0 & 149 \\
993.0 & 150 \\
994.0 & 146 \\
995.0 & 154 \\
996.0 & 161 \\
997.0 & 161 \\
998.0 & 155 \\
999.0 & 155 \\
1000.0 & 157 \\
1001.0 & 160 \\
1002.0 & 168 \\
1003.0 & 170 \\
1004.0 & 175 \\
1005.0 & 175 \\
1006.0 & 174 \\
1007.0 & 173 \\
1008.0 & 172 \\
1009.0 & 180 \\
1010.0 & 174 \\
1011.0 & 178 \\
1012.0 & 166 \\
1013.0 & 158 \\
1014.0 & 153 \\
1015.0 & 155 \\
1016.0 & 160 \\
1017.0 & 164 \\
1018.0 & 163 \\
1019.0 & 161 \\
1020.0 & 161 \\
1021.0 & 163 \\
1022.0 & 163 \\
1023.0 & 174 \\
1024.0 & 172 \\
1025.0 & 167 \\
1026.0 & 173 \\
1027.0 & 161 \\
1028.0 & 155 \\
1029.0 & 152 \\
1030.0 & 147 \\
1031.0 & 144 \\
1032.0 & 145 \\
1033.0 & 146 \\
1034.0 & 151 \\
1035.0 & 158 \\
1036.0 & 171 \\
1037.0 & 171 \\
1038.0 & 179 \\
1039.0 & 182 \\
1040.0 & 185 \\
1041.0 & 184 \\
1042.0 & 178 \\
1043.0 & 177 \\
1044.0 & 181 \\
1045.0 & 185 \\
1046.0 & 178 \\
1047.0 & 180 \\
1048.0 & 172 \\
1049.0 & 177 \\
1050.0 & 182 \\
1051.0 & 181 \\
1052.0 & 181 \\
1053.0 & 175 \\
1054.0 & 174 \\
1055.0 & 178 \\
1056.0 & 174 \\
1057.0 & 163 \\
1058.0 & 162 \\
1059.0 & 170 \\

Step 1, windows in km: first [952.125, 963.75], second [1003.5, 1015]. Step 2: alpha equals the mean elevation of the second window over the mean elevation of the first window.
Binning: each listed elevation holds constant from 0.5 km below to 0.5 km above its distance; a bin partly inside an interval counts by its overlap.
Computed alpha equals 1.05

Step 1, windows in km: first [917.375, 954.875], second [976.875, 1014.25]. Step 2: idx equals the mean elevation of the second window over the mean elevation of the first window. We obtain 0.84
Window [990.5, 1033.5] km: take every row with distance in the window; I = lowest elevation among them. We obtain 144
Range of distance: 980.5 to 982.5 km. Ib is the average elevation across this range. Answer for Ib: 144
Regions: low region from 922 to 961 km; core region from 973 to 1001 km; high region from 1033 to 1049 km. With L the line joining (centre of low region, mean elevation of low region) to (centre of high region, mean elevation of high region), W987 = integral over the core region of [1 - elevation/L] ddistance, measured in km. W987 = 4.7 km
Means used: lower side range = 183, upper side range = 175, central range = 149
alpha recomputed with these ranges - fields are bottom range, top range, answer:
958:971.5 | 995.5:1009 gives 1.08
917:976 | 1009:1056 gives 0.97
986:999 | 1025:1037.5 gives 1.04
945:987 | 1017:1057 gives 1.07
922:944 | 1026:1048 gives 0.87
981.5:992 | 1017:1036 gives 1.09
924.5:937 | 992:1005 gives 0.81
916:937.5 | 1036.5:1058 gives 0.94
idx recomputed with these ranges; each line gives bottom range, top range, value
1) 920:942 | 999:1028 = 0.87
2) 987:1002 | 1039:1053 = 1.18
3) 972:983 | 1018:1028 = 1.13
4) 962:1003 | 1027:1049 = 1.11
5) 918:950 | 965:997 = 0.80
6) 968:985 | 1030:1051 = 1.16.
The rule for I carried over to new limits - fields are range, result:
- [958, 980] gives 139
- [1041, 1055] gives 172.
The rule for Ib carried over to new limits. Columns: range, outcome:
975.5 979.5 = 150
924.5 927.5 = 183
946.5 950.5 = 183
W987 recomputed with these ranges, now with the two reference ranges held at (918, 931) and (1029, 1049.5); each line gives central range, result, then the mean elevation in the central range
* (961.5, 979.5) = 2.64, 151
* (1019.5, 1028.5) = 0.28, 165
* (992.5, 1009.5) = 0.93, 164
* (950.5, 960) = 0.51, 169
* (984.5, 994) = 1.50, 147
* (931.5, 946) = -1.04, 193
